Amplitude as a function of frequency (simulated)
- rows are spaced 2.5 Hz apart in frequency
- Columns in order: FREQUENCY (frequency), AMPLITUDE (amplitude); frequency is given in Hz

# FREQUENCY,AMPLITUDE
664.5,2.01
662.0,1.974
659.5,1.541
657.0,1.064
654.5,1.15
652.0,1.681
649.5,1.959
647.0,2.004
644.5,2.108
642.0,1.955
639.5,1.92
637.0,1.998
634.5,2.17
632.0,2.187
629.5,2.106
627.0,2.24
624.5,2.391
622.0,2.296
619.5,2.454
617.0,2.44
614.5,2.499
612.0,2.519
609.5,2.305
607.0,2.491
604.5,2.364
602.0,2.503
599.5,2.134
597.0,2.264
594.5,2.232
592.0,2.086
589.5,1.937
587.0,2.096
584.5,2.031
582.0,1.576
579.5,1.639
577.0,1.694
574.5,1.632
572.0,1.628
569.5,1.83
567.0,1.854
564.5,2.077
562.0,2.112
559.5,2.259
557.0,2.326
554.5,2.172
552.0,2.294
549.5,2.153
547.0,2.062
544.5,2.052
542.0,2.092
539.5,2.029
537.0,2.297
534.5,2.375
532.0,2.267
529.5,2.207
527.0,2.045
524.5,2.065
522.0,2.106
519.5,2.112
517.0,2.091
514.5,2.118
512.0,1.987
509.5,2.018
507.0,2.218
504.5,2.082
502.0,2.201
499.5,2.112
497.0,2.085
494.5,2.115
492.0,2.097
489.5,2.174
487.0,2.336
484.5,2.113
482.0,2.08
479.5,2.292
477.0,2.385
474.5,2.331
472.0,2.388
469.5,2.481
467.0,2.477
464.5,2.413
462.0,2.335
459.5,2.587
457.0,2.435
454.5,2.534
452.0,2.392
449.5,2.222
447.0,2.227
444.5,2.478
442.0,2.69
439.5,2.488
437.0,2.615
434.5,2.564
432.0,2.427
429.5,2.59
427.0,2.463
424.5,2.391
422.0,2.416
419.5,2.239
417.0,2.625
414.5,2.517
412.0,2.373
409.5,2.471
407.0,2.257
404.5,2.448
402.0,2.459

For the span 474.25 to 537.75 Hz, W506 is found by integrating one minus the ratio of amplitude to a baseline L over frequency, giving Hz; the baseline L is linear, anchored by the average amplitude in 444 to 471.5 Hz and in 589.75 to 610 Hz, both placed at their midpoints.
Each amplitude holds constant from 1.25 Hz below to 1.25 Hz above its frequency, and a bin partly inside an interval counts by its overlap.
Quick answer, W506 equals 5.5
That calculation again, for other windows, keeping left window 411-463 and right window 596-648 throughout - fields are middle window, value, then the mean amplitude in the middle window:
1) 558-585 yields 5.4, 1.85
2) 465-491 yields 1.2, 2.31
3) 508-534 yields 2.8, 2.11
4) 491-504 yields 1.5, 2.12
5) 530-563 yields 2.1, 2.19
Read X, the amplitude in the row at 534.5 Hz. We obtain 2.375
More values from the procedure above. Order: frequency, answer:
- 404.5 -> 2.448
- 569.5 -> 1.83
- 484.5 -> 2.113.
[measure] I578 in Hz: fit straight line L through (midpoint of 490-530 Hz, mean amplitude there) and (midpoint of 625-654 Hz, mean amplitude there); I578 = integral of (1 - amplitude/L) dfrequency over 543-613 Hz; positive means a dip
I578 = -0.83 Hz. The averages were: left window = 2.1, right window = 2.02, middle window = 2.08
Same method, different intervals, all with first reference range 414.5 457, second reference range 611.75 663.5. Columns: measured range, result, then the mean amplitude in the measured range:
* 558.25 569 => 0.6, 2.06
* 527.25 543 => 0.3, 2.2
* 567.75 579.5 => 2.5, 1.7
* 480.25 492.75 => 1.0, 2.17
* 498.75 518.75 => 1.7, 2.1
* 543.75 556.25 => 0.3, 2.16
